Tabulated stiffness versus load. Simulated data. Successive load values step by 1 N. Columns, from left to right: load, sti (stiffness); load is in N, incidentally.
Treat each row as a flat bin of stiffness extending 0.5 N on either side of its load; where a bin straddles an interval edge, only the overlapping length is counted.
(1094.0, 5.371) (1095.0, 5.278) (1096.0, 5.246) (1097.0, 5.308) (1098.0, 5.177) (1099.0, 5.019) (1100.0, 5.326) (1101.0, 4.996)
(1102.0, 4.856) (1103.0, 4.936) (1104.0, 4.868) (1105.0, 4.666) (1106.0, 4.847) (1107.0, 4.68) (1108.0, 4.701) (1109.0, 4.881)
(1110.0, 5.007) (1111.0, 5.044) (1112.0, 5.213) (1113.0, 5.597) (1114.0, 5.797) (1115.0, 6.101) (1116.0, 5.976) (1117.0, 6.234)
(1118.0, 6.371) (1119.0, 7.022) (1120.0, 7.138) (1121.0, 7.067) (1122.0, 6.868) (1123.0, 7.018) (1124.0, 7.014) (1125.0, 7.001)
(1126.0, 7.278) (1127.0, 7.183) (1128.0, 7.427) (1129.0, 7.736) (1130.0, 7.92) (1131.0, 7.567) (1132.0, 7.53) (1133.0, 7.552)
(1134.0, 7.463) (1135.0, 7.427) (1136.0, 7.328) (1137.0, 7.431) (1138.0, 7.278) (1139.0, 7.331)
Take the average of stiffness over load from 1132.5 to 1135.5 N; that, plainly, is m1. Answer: 7.48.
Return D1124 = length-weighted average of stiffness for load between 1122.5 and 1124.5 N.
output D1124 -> 7.02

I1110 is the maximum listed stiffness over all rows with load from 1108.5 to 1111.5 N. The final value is 5.044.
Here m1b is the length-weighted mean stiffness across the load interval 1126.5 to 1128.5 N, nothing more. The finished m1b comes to 7.3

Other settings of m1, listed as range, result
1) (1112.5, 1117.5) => 5.94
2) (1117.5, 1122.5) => 6.89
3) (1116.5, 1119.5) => 6.54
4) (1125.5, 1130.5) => 7.51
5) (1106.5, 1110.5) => 4.82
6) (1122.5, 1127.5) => 7.1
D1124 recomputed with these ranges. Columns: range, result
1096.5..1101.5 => 5.17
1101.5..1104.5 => 4.89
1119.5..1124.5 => 7.02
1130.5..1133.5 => 7.55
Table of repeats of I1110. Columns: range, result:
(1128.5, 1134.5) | 7.92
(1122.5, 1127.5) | 7.278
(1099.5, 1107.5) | 5.326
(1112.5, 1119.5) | 7.022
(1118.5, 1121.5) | 7.138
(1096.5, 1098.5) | 5.308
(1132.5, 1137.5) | 7.552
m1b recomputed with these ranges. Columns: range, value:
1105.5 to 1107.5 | 4.76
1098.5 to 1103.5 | 5.03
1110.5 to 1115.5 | 5.55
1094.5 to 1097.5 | 5.28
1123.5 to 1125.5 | 7.01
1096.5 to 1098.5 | 5.24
